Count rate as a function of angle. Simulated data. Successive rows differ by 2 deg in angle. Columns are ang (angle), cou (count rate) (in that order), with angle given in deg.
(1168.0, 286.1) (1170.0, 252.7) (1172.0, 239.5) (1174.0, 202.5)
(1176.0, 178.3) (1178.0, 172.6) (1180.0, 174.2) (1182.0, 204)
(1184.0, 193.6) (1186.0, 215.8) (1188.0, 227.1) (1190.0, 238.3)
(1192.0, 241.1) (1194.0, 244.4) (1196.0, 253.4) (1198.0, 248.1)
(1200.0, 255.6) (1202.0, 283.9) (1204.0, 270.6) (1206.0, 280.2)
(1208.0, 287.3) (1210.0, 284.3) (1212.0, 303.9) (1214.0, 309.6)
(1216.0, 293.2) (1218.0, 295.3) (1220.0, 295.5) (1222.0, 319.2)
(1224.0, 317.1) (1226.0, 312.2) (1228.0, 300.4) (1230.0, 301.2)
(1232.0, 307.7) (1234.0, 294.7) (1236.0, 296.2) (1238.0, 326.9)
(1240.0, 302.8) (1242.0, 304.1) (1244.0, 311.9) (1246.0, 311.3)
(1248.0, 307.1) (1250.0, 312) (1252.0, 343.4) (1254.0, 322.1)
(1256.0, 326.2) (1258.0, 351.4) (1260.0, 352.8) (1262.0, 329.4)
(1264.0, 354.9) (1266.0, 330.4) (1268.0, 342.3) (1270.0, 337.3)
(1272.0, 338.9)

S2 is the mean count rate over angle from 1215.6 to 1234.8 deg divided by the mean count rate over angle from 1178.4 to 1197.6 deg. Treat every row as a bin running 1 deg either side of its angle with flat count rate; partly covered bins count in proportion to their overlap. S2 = 1.38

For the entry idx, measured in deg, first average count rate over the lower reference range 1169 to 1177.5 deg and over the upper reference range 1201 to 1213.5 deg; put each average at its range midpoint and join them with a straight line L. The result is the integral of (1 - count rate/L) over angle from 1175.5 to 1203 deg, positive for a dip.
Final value 2.81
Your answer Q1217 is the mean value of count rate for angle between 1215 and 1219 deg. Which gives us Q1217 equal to 294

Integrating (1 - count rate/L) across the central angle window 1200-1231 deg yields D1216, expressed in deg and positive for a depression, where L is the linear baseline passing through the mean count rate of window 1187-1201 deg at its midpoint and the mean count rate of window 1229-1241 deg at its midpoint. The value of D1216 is -2.2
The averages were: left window 244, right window 305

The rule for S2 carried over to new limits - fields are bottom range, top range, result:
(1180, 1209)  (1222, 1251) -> 1.26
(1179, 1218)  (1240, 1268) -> 1.29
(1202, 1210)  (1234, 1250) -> 1.10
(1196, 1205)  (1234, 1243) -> 1.16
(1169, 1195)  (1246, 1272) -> 1.56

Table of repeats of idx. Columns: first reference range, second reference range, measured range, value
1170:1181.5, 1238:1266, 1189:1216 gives -2.9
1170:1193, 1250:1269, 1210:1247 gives -2.5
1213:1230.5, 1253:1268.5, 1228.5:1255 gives 0.9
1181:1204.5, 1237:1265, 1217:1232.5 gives -1.1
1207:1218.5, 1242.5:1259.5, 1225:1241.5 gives 0.3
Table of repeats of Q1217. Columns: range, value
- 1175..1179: 175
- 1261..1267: 338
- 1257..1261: 352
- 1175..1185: 185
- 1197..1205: 265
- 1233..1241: 305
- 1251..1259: 336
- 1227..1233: 303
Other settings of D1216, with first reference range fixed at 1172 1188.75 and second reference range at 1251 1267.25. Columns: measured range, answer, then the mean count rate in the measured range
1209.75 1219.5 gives -1.5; 298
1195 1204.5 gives -1.2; 262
